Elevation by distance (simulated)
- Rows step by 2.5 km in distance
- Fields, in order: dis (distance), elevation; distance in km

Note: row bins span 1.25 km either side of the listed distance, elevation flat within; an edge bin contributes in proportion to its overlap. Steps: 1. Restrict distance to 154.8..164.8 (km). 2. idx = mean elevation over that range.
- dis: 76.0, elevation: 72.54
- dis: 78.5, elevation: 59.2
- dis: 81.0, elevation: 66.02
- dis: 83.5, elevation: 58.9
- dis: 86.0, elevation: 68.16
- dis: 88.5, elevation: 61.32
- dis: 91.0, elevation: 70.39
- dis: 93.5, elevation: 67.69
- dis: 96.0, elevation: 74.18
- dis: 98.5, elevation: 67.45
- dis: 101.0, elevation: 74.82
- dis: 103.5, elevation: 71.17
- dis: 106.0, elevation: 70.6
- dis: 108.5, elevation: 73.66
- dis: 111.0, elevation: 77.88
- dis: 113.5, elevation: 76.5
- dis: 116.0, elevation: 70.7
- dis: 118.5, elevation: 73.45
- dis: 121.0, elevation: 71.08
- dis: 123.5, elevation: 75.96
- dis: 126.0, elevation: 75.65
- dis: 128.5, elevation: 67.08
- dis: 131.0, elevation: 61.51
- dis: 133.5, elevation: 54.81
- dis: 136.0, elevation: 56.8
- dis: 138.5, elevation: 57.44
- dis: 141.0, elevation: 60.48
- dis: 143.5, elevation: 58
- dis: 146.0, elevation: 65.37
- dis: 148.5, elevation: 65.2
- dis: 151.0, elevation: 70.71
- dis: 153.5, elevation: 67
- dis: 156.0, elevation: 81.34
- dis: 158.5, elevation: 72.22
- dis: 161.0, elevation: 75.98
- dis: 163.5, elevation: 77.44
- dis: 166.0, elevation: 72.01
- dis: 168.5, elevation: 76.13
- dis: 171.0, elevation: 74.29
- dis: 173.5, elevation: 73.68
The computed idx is 76.7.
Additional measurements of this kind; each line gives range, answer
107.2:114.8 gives 75.9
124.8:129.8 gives 71.2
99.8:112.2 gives 73.6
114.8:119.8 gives 72.1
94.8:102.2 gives 72.1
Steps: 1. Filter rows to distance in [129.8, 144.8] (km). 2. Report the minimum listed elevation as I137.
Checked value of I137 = 54.81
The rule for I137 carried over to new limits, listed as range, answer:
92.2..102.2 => 67.45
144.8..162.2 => 65.2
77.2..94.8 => 58.9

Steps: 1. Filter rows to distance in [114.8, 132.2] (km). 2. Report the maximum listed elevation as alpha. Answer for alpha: 75.96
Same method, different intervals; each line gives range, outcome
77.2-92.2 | 70.39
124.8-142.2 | 75.65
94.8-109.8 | 74.82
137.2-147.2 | 65.37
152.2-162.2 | 81.34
